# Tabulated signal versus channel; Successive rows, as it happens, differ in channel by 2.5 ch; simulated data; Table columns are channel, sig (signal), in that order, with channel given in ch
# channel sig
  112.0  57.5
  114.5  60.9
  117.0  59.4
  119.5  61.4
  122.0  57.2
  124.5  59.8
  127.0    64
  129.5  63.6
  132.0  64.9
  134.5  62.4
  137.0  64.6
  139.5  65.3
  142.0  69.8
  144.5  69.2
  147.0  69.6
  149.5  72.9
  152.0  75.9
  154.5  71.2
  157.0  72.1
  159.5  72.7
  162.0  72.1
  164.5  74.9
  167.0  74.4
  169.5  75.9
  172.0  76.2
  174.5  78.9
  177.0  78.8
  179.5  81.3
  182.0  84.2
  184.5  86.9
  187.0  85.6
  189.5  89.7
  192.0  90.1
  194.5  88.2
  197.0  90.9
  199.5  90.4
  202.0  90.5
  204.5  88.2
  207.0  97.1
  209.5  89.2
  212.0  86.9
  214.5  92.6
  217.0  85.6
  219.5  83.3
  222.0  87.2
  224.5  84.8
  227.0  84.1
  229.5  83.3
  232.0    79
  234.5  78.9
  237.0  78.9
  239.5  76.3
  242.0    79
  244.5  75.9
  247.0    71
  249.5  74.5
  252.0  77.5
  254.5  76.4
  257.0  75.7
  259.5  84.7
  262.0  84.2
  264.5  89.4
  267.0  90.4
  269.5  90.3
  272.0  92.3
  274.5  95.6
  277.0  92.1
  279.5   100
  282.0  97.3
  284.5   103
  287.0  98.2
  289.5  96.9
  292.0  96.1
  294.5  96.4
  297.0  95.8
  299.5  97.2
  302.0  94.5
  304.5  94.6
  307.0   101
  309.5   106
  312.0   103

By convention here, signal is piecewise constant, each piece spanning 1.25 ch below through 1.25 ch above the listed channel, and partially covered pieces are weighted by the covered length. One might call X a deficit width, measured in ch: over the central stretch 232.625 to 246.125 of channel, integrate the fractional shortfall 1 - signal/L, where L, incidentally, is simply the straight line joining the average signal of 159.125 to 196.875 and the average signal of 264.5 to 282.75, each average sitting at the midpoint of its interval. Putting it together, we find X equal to 1.7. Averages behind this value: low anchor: 81.1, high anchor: 93.6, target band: 77.7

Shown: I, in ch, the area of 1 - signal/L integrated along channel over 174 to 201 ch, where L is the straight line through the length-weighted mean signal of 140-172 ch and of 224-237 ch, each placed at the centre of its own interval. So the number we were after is -3.5 ch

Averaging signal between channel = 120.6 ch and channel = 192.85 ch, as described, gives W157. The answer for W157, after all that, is 73.1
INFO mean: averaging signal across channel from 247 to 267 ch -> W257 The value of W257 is 80.4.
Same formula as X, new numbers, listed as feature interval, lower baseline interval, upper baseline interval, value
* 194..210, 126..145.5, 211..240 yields -2.4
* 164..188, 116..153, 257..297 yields -2.1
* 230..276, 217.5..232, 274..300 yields 4.3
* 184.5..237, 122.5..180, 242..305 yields -5.0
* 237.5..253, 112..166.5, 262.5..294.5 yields 2.2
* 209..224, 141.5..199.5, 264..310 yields -0.3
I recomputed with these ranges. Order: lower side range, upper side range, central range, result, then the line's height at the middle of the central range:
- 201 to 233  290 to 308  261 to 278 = 0.4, 93.1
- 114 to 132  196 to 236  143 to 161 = -0.7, 69.2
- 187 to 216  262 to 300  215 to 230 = 1.0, 91.4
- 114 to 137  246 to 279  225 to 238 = -0.3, 79.4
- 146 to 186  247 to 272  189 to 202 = -2.0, 78.2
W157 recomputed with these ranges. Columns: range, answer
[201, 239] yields 85.8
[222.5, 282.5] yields 83.7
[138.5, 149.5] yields 69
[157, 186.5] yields 77.8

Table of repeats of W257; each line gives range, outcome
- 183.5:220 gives 89.1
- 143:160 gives 71.9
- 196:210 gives 91.2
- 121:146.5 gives 64.3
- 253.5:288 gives 90.7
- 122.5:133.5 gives 62.7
